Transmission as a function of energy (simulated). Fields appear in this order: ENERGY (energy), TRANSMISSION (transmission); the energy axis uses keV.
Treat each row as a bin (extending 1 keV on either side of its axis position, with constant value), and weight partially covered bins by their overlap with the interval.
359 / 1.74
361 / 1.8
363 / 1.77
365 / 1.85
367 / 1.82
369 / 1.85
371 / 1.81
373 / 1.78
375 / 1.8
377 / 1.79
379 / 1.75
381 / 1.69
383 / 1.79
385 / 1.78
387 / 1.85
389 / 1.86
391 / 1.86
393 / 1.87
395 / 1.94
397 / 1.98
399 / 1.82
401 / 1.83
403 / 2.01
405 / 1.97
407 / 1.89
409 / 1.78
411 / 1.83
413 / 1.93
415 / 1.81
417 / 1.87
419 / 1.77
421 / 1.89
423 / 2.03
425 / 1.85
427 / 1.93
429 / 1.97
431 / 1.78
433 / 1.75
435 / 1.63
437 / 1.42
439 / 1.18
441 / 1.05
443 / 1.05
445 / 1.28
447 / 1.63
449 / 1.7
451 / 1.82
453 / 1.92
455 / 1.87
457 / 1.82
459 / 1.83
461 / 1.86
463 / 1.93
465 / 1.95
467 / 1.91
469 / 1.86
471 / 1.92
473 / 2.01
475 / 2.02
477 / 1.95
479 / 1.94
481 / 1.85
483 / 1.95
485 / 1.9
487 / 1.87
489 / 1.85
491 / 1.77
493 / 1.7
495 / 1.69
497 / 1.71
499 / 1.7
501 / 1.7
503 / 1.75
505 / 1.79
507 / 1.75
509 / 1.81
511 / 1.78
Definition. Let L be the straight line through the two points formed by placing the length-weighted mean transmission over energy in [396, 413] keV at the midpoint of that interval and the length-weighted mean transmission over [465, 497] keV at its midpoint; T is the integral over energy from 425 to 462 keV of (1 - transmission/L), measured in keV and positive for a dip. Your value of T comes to 4.7 keV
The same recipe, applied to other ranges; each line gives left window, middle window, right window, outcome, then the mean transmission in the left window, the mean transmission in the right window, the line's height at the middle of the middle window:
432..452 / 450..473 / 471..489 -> -2.6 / 1.45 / 1.93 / 1.7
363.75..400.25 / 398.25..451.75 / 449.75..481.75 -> 4.1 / 1.83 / 1.9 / 1.87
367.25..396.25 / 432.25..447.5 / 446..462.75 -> 3.8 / 1.82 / 1.81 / 1.81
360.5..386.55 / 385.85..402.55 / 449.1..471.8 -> -0.6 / 1.79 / 1.87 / 1.81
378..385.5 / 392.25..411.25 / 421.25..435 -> -1.0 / 1.75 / 1.87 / 1.8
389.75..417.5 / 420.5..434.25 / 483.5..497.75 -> -0.2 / 1.89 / 1.79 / 1.86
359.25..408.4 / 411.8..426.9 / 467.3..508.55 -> -0.4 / 1.84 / 1.83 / 1.84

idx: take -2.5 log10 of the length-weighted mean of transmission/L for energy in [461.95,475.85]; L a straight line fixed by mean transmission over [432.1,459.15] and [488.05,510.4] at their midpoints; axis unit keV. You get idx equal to -0.18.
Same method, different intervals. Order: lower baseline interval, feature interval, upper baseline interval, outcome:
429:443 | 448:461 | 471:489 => -0.10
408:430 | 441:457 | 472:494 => 0.19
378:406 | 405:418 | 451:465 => 0.00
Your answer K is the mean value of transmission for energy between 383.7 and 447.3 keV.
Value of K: 1.75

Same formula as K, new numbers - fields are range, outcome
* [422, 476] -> 1.74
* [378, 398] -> 1.84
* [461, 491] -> 1.92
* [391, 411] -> 1.89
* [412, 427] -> 1.88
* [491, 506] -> 1.72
